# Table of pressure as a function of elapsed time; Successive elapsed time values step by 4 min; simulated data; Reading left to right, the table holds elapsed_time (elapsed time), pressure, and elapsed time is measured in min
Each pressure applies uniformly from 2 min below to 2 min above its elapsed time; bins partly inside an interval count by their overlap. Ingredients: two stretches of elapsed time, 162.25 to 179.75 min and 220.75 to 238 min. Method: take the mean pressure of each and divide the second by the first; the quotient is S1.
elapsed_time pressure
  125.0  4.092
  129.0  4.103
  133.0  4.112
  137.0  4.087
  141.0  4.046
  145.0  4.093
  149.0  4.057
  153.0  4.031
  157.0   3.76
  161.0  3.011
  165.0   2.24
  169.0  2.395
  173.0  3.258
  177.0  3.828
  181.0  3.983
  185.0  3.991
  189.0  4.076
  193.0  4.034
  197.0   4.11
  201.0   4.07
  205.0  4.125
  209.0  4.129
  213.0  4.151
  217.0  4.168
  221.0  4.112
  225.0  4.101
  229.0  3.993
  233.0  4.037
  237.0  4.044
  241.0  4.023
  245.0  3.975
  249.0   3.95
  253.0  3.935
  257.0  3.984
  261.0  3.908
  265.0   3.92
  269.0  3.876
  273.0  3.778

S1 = 1.36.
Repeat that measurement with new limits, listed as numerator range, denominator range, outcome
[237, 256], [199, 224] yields 0.96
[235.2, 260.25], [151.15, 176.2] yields 1.27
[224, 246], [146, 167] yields 1.17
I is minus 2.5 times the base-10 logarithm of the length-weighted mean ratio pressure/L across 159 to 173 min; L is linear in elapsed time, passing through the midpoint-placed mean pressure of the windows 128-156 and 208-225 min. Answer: 0.470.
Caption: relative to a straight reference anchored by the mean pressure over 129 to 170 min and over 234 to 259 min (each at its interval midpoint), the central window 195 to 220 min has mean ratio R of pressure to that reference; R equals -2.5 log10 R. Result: -0.076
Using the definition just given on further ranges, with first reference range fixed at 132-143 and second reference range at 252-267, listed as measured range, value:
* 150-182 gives 0.22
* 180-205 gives -0.01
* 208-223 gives -0.04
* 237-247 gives -0.01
